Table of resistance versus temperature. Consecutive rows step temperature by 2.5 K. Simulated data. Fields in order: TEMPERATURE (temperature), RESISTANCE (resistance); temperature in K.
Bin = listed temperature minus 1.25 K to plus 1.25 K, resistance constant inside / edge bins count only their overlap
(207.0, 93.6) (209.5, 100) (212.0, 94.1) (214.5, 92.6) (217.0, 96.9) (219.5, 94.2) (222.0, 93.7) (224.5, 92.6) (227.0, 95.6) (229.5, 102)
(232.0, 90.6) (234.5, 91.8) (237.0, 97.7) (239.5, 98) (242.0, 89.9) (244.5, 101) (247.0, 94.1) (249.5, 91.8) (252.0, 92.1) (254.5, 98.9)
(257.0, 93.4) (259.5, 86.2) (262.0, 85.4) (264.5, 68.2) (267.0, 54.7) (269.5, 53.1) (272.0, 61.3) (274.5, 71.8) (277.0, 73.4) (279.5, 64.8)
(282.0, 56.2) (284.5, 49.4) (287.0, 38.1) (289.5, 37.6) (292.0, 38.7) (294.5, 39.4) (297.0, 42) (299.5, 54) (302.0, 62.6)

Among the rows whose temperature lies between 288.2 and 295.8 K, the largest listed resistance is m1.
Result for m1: 39.4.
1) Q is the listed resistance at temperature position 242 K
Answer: 89.9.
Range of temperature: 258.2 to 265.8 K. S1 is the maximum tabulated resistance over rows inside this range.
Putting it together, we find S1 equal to 86.2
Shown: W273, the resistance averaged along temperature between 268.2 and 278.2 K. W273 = 64.8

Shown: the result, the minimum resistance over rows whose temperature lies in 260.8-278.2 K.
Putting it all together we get 53.1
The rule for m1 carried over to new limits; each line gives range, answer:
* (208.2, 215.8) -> 100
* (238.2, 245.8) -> 101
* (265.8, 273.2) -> 61.3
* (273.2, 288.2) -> 73.4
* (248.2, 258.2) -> 98.9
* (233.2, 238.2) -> 97.7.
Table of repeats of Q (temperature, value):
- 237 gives 97.7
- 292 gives 38.7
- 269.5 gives 53.1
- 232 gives 90.6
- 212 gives 94.1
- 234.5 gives 91.8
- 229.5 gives 102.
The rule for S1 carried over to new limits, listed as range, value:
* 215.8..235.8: 102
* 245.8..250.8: 94.1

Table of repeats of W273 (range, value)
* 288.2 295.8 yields 38.6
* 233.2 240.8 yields 95.8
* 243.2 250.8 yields 95.6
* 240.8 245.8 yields 95.5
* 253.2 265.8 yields 86.3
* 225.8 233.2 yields 96.1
